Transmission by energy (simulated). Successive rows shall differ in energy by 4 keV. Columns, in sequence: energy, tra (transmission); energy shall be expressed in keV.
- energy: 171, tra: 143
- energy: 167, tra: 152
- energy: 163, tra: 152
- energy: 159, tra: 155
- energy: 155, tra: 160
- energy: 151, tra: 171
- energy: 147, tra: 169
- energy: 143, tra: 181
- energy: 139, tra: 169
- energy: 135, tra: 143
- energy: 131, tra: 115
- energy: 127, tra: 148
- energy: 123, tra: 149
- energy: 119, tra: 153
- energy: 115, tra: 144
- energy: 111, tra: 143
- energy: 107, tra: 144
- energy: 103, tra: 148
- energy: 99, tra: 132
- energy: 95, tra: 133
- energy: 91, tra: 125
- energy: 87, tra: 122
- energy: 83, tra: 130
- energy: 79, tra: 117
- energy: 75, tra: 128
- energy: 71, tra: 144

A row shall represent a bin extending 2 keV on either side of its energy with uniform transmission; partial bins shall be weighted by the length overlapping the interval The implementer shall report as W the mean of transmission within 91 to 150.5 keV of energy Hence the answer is 148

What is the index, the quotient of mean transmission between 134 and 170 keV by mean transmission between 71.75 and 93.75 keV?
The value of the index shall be 1.3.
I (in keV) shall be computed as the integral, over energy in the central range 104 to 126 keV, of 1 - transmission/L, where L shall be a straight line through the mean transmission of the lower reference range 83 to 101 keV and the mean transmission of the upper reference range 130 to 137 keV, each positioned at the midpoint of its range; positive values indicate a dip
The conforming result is -2.88 keV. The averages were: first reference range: 128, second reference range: 131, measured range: 147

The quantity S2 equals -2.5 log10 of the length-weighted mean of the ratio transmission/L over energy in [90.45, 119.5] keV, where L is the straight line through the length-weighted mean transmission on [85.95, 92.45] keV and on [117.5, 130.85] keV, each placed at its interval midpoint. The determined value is -0.06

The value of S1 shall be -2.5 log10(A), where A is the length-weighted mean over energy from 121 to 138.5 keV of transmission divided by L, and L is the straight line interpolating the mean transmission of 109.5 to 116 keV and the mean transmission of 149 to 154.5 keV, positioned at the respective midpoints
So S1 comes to 0.09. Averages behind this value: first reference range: 143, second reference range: 168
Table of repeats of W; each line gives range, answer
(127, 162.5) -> 157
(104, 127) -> 147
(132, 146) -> 161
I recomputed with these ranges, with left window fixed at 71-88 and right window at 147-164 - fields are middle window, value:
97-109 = -0.3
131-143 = 0.0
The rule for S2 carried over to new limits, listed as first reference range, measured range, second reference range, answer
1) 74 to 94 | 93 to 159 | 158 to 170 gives -0.08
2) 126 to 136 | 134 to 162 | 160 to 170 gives -0.16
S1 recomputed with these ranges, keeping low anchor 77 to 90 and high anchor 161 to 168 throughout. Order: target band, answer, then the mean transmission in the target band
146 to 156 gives -0.14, 167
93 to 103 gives -0.06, 136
